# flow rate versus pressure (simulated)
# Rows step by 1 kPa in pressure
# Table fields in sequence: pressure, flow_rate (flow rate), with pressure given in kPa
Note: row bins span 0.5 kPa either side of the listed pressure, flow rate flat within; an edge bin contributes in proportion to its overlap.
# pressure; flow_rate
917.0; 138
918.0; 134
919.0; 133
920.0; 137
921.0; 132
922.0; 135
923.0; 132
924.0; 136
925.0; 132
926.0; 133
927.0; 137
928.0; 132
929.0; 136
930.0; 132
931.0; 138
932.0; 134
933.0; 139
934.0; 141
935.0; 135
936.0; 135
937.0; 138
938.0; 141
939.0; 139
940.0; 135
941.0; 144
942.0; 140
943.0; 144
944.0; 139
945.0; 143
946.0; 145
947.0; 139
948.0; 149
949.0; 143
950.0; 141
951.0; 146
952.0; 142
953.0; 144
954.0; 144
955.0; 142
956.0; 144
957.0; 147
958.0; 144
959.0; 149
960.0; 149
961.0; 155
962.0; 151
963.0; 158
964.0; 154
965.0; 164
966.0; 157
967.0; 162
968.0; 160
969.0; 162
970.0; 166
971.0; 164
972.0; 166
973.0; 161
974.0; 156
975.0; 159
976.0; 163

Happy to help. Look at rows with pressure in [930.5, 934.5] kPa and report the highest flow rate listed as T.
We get 141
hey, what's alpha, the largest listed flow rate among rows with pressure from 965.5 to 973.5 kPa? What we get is 166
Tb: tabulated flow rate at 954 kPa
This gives 144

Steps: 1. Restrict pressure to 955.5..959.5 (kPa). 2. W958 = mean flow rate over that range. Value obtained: 146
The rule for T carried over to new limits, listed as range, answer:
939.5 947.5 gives 145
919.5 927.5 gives 137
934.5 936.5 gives 135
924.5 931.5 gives 138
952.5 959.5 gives 149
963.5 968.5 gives 164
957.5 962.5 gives 155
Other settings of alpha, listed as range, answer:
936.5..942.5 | 144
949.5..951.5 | 146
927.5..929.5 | 136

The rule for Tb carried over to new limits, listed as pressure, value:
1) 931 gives 138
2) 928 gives 132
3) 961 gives 155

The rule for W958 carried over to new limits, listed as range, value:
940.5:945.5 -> 142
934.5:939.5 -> 138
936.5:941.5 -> 139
